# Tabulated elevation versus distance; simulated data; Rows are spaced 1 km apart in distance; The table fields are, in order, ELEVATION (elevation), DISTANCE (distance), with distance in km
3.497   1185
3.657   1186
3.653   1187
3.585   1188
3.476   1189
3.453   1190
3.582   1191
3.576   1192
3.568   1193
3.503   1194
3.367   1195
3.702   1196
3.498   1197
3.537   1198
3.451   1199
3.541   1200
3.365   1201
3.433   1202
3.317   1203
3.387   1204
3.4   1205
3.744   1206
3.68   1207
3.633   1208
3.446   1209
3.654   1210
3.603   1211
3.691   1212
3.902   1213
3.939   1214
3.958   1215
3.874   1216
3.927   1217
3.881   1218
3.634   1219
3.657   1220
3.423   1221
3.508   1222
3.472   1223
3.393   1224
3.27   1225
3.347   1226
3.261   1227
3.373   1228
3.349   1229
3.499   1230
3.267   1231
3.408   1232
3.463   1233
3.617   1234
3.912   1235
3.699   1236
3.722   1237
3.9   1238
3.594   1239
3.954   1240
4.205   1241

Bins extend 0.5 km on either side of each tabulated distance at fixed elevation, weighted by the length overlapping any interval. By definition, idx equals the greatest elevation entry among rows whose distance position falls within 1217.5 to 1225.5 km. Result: 3.881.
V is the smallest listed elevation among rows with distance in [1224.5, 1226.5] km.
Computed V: 3.27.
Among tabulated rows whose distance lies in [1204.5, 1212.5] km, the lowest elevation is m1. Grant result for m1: 3.4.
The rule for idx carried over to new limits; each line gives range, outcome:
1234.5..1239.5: 3.912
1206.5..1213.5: 3.902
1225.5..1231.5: 3.499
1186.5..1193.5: 3.653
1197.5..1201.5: 3.541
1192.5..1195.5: 3.568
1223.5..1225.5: 3.393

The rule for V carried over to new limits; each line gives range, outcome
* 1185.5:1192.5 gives 3.453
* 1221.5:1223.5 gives 3.472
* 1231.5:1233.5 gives 3.408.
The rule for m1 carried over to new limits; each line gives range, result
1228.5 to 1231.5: 3.267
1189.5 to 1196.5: 3.367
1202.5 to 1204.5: 3.317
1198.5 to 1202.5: 3.365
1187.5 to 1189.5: 3.476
